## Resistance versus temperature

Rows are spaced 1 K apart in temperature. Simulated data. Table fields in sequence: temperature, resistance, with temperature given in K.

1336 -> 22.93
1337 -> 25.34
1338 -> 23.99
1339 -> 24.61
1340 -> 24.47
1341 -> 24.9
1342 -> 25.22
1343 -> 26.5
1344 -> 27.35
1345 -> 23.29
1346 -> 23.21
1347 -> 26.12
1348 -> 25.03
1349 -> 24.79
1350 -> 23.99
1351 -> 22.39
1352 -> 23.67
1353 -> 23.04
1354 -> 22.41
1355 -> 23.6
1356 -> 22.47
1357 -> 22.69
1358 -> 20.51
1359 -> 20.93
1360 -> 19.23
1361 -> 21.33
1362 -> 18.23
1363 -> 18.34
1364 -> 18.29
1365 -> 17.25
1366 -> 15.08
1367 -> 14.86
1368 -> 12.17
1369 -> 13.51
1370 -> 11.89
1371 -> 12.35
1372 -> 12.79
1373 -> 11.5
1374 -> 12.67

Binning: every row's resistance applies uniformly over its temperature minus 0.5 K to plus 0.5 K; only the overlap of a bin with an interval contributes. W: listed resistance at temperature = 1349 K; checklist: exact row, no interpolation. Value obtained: 24.79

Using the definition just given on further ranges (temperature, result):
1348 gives 25.03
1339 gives 24.61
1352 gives 23.67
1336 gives 22.93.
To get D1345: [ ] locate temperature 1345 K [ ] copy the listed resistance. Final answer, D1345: 23.29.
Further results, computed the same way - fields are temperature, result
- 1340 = 24.47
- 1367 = 14.86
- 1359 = 20.93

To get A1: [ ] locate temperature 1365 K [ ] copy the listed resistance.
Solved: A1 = 17.25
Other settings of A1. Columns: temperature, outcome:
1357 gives 22.69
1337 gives 25.34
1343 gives 26.5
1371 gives 12.35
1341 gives 24.9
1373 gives 11.5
